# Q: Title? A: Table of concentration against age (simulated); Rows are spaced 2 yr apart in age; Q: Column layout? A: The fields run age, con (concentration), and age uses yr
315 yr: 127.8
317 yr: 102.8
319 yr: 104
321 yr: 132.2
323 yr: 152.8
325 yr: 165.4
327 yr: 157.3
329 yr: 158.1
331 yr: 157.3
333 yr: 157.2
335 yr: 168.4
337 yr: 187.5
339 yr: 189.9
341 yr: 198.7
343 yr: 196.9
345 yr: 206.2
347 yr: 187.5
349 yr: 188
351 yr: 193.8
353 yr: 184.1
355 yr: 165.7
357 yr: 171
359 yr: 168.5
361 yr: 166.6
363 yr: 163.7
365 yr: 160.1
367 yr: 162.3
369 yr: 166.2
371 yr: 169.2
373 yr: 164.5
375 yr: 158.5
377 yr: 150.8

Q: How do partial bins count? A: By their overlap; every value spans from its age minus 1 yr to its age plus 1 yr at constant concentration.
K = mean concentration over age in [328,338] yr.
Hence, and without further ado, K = 166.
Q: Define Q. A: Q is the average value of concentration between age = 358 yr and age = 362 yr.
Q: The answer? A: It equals 168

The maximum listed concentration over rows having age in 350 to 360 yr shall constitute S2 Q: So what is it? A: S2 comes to 193.8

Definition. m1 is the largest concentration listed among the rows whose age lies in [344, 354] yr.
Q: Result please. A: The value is 206.2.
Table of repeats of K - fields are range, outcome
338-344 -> 195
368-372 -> 168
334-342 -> 186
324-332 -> 160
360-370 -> 164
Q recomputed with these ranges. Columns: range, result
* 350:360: 177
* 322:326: 159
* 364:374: 164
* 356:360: 170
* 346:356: 184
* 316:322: 113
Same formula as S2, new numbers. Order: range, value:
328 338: 187.5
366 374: 169.2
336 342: 198.7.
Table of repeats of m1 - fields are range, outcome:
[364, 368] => 162.3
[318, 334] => 165.4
